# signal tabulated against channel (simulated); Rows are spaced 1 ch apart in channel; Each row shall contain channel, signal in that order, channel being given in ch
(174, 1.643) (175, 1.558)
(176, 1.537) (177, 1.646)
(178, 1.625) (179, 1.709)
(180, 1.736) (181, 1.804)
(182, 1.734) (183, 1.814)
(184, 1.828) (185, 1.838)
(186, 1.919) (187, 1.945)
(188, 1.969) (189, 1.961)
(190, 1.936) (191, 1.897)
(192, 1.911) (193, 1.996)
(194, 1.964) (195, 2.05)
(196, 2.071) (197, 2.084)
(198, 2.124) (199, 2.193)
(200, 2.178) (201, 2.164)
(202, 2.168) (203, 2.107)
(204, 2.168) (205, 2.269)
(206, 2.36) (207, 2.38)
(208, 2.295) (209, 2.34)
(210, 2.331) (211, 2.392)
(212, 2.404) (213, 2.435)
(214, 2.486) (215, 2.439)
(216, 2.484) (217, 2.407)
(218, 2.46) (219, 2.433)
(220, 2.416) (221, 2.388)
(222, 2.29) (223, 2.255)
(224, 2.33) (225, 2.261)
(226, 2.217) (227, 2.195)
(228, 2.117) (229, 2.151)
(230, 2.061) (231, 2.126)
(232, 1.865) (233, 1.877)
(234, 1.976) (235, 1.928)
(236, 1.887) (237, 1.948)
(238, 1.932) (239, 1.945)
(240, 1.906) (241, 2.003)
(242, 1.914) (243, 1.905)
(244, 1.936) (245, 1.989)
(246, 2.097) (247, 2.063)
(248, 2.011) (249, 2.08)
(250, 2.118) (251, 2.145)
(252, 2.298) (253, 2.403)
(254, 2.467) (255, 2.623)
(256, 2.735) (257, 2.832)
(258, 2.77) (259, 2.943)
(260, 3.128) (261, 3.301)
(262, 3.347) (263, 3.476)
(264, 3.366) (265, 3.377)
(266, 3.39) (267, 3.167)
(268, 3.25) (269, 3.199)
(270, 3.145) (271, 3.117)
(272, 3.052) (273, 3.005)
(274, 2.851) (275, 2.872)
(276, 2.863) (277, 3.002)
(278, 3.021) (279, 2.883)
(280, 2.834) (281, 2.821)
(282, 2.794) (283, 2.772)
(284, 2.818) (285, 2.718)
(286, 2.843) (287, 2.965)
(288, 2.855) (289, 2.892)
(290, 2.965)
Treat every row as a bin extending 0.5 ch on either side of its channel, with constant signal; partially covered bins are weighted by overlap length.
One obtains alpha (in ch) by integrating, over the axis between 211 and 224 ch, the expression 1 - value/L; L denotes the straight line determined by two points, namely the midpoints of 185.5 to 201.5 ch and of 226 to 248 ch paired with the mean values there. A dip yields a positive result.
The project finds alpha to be -2.6 ch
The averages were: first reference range 2.02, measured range 2.4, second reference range 2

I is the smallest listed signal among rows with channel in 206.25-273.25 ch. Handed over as 1.865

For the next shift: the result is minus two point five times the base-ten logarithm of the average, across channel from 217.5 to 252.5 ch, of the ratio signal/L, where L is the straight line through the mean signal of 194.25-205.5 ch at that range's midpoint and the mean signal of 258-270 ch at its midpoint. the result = 0.28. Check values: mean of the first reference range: 2.14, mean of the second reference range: 3.24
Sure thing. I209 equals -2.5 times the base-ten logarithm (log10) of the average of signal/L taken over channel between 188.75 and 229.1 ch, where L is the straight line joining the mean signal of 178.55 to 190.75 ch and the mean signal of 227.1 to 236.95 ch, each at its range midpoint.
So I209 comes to -0.16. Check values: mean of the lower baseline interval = 1.85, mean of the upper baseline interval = 2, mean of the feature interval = 2.23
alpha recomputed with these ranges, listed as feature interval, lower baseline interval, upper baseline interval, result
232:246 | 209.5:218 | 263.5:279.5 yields 4.0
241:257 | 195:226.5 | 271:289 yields 2.6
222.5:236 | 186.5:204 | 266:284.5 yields 1.9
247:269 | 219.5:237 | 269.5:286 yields -1.7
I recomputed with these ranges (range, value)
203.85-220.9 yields 2.168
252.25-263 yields 2.403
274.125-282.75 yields 2.794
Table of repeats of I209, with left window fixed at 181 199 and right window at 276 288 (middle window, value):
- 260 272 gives -0.21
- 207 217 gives -0.11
